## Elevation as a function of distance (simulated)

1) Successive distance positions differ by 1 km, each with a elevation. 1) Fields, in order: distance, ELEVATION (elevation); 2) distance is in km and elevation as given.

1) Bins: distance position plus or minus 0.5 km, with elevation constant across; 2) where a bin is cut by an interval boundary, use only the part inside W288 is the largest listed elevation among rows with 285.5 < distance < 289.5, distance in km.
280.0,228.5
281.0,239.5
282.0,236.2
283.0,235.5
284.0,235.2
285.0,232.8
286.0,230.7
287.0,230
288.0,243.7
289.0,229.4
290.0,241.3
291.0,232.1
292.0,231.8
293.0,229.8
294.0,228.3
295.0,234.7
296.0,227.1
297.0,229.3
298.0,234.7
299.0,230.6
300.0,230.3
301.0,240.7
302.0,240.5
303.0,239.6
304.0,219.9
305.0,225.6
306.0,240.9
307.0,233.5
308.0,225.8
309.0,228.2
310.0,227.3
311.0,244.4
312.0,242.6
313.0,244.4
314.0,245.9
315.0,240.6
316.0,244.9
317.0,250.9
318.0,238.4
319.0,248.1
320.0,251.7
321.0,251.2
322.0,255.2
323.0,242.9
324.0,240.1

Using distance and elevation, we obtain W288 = 243.7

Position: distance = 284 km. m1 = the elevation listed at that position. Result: 235.2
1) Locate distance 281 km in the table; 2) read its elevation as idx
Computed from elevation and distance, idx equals 239.5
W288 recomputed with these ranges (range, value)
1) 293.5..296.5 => 234.7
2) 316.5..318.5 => 250.9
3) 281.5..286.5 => 236.2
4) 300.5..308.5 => 240.9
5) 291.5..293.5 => 231.8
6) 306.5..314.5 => 245.9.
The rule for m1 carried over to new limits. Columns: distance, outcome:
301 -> 240.7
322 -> 255.2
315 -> 240.6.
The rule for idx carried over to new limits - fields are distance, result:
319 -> 248.1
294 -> 228.3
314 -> 245.9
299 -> 230.6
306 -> 240.9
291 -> 232.1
